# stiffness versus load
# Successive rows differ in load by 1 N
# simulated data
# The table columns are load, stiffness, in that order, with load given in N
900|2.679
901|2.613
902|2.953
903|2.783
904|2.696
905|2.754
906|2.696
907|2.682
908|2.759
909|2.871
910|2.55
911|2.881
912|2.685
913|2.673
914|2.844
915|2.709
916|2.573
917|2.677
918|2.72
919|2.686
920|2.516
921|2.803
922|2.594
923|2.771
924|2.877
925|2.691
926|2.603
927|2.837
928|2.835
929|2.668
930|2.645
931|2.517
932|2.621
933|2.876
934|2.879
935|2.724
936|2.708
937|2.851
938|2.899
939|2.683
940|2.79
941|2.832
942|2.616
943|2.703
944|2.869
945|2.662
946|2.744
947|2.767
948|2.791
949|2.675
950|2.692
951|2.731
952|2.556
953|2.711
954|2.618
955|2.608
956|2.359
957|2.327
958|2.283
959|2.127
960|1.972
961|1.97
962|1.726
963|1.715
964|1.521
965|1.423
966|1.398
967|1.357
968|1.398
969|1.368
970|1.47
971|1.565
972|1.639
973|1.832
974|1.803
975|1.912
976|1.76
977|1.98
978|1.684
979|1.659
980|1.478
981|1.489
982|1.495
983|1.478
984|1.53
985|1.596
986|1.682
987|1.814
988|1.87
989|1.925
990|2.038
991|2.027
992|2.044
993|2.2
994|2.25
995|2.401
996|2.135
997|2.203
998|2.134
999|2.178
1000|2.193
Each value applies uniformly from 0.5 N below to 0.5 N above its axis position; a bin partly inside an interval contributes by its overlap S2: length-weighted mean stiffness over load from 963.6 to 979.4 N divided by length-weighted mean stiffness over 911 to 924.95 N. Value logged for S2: 0.59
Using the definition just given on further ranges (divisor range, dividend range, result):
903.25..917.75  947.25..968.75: 0.79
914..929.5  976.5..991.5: 0.63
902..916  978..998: 0.68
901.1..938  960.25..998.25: 0.65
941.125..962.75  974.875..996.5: 0.74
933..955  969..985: 0.60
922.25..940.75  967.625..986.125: 0.59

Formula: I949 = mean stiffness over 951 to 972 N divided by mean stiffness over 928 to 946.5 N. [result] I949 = 0.71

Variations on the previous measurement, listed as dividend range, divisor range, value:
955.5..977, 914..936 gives 0.65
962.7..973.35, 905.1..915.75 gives 0.55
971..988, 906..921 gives 0.62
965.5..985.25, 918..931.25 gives 0.59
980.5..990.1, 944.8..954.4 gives 0.62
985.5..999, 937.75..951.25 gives 0.75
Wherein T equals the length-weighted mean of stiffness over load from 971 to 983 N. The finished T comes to 1.69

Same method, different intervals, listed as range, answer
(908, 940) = 2.73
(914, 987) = 2.28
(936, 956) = 2.72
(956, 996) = 1.79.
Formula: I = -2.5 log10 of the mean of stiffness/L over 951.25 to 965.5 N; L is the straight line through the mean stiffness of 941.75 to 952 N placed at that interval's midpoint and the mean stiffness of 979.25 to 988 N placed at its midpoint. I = 0.11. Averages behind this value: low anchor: 2.72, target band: 2.15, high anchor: 1.59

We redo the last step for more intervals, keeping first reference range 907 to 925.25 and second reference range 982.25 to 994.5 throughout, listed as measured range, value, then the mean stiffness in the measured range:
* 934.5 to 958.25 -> -0.14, 2.68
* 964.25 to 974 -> 0.35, 1.51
